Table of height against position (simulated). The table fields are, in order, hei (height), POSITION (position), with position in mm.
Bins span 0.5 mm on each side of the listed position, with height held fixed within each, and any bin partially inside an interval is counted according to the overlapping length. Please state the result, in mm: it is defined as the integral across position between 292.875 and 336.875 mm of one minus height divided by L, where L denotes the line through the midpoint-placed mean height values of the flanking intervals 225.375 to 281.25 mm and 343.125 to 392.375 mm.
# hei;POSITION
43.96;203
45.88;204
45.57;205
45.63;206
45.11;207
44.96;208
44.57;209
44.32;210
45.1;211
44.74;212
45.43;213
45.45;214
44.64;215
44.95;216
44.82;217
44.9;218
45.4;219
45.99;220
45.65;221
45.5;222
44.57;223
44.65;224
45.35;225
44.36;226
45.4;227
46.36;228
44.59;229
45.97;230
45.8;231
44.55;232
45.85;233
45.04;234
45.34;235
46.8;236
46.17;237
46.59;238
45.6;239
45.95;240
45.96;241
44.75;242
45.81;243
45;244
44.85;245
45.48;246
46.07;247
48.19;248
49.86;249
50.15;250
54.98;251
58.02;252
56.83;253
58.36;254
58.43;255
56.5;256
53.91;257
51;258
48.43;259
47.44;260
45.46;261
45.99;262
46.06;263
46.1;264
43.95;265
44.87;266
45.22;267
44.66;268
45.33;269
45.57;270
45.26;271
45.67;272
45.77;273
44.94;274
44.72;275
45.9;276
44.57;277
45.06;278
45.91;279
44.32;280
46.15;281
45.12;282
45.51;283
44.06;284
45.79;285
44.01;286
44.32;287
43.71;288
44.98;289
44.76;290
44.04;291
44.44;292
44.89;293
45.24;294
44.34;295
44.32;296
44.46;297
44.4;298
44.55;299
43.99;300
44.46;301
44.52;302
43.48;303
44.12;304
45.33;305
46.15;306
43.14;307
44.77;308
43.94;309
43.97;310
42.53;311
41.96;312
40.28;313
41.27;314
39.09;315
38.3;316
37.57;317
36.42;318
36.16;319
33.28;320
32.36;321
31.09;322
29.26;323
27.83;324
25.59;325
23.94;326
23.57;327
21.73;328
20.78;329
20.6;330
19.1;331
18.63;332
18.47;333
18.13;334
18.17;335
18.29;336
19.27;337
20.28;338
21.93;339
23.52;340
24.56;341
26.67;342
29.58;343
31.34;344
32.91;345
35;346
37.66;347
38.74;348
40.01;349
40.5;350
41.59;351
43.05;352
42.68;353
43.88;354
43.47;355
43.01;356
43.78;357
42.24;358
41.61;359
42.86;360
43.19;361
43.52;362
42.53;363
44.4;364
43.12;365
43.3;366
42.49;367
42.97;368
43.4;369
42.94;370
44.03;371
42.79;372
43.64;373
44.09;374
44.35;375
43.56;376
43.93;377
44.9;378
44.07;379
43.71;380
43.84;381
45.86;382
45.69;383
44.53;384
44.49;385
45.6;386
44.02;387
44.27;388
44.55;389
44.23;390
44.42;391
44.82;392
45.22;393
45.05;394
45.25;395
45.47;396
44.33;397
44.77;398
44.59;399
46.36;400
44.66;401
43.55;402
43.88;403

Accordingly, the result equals 9.6 mm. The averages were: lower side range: 47.2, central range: 35.1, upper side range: 42.6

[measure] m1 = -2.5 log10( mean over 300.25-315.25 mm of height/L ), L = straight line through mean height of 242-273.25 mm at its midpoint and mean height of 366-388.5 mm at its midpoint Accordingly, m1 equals 0.08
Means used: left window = 48.6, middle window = 43.3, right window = 44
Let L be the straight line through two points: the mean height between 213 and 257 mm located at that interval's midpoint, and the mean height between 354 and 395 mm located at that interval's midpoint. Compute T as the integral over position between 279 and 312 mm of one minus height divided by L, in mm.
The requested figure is 1.00 mm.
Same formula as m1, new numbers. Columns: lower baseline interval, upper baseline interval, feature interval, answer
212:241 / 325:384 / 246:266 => -0.17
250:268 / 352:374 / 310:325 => 0.27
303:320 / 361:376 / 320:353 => 0.46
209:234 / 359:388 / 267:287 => -0.01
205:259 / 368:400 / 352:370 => 0.04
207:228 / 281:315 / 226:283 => -0.06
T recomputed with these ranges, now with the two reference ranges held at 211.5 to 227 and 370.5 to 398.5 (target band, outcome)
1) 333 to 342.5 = 5.0 mm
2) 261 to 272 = -0.1 mm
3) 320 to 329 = 3.6 mm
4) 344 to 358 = 1.4 mm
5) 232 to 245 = -0.2 mm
